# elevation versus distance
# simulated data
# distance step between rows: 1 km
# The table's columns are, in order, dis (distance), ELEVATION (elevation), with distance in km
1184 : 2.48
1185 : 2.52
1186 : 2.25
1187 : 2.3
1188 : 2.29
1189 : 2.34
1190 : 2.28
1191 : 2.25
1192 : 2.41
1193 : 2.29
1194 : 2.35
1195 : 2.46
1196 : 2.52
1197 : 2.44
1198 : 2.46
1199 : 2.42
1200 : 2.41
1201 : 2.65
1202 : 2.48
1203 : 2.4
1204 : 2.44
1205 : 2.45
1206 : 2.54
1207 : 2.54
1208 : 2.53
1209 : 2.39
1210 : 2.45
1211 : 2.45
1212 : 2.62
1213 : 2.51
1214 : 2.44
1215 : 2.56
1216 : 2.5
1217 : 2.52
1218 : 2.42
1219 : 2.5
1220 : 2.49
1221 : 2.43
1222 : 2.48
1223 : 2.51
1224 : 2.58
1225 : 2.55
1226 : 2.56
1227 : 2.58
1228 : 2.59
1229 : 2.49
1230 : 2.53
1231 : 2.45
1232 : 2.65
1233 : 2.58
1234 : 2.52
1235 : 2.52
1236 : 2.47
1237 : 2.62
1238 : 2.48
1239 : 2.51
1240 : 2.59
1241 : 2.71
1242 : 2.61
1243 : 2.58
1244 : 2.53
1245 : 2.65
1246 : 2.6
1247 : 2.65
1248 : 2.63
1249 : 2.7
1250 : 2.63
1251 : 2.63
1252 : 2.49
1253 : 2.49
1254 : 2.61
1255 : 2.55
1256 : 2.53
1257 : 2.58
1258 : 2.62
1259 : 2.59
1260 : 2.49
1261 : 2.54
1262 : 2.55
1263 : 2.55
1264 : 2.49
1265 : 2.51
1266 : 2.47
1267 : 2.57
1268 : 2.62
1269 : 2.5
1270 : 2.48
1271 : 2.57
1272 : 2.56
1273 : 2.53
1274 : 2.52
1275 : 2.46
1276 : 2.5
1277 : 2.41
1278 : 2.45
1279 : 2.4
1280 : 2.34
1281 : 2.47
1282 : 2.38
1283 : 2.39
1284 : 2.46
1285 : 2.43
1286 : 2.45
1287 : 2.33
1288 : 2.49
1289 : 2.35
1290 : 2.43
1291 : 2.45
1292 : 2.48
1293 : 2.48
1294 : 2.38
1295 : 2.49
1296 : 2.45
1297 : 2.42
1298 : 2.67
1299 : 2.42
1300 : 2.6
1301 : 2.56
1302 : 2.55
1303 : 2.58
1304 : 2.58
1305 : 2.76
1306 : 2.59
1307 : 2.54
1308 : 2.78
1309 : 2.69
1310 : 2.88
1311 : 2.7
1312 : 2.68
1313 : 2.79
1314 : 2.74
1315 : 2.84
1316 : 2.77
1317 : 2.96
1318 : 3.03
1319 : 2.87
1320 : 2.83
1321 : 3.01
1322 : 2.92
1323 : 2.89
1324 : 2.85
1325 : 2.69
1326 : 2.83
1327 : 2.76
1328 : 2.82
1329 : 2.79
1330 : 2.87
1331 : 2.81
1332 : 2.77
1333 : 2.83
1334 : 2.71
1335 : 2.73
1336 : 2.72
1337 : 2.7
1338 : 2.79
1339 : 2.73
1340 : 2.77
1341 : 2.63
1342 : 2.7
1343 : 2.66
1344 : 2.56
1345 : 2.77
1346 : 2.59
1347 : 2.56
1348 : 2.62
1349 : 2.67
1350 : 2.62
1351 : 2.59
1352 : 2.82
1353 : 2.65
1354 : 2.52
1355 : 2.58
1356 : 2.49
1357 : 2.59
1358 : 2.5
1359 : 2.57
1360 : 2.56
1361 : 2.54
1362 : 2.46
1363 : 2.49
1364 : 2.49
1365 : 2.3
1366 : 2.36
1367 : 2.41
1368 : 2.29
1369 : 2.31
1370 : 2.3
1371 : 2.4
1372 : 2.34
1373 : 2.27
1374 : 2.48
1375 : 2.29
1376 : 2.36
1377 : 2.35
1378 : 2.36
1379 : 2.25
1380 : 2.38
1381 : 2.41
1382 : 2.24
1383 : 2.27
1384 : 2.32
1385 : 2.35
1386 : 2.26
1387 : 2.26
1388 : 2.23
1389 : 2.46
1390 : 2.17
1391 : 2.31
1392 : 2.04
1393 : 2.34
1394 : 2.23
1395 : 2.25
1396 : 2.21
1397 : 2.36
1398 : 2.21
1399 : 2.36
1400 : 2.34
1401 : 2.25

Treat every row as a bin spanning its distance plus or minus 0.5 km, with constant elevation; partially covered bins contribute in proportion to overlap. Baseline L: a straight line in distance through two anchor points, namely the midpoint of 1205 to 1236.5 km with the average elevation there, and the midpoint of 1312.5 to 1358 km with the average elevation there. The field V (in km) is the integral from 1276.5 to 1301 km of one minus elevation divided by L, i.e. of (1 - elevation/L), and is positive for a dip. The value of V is 1.9 km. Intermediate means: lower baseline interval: 2.51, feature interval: 2.44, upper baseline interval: 2.74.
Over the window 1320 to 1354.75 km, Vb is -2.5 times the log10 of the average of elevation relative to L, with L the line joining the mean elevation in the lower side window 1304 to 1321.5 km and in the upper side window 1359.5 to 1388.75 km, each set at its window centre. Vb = -0.049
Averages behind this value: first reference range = 2.79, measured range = 2.73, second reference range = 2.36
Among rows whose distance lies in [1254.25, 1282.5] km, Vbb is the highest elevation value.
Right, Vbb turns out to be 2.62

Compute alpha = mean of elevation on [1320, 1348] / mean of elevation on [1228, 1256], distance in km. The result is 1.1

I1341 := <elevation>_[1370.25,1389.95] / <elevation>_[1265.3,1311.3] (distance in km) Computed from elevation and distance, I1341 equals 0.9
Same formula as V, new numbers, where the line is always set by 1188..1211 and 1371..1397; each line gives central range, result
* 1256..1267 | -0.71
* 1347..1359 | -1.44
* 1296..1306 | -0.88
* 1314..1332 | -3.89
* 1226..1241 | -0.89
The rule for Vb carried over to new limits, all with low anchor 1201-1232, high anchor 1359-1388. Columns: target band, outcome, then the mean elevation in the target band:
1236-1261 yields -0.05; 2.58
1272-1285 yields 0.00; 2.45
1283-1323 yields -0.09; 2.63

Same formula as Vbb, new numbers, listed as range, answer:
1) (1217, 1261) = 2.71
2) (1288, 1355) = 3.03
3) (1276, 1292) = 2.5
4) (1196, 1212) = 2.65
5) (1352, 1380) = 2.82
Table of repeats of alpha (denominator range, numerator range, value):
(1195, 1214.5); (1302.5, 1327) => 1.12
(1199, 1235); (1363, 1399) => 0.92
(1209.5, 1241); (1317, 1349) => 1.10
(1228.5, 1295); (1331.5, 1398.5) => 0.98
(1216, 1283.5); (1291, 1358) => 1.06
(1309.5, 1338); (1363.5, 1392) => 0.83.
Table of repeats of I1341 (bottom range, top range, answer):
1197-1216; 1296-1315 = 1.06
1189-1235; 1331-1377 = 1.03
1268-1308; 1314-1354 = 1.11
